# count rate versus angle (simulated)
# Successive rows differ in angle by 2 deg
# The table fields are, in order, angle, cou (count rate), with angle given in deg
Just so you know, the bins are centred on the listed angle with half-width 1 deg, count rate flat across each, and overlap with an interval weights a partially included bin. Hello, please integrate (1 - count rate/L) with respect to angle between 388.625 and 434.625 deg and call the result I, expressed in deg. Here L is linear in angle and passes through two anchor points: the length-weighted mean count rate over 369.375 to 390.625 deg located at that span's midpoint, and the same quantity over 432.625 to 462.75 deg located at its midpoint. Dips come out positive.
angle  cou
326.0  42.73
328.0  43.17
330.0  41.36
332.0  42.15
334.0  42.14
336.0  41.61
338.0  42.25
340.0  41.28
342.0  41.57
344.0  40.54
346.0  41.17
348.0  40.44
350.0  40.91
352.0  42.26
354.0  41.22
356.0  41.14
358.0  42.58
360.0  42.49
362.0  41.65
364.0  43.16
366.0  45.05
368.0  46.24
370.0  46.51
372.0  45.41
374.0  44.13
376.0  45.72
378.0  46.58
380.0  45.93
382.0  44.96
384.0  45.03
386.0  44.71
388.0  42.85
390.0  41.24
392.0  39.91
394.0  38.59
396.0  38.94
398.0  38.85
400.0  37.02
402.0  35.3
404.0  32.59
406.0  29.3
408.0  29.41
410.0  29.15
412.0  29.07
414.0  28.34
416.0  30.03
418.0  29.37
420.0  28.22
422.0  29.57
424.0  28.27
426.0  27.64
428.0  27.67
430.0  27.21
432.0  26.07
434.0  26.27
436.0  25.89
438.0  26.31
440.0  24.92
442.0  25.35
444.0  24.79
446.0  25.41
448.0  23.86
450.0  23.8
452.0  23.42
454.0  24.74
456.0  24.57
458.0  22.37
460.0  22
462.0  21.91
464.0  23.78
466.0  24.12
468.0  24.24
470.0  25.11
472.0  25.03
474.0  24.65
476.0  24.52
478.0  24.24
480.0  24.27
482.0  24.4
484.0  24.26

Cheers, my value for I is 4.7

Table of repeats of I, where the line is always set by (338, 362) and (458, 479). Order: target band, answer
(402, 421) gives 1.5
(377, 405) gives -4.3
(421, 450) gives 2.5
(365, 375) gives -1.8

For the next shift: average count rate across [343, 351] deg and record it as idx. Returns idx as 40.8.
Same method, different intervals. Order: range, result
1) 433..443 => 25.7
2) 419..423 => 28.9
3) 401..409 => 31.6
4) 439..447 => 25.1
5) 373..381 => 45.6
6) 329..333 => 41.8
